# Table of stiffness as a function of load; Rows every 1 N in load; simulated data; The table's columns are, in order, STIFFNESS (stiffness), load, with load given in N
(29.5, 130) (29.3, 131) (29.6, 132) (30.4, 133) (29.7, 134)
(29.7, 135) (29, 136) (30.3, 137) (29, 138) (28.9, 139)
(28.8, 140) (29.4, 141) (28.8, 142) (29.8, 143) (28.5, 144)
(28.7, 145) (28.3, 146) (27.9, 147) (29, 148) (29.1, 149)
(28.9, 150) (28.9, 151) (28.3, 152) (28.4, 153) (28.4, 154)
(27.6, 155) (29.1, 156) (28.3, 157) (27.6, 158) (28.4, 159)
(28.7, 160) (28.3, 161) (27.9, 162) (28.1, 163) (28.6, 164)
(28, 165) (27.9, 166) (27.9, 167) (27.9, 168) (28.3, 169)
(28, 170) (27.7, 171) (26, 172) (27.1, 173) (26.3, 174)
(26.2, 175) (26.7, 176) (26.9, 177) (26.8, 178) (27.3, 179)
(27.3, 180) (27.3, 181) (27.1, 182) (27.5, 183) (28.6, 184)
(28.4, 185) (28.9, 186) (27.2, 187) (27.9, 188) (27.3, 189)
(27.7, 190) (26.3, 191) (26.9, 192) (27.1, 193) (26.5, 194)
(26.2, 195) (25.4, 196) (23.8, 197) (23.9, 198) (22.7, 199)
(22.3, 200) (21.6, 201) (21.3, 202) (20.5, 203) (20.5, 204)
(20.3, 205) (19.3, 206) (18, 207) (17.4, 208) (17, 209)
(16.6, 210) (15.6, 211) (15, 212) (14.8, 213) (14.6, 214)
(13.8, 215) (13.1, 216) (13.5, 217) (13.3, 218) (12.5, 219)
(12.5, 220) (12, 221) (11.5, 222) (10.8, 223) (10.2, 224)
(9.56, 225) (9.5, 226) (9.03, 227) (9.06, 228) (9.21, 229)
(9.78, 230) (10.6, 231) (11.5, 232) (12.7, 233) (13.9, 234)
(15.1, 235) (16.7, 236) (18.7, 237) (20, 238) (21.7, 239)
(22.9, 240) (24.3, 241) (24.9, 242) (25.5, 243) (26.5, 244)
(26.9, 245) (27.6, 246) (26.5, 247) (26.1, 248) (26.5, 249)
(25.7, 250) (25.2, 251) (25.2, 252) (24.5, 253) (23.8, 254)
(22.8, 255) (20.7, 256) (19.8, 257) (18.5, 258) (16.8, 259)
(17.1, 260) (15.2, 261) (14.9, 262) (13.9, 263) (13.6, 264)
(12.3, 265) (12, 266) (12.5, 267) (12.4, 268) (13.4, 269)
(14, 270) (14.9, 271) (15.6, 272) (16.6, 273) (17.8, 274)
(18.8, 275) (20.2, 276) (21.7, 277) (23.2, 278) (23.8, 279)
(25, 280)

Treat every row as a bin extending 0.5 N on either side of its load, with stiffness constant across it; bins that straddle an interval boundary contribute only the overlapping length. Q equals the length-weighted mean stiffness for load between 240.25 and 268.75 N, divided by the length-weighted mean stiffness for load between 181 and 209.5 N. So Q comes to 0.85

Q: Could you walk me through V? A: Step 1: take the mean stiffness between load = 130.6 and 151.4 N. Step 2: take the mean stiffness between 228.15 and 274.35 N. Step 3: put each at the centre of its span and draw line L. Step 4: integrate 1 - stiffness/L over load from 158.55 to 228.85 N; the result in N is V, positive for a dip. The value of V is 7.0 N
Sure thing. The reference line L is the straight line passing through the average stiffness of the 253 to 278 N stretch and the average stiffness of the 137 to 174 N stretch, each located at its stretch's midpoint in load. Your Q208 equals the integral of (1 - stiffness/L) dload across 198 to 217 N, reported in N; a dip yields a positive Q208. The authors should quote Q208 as 4.10 N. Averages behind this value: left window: 28.3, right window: 16.9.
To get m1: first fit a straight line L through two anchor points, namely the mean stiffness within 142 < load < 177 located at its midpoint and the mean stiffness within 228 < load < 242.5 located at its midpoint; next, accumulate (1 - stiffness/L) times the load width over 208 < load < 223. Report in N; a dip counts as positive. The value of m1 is 4.2 N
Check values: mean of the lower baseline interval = 28.1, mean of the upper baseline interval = 16.3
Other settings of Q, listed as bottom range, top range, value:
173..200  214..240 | 0.49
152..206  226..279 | 0.69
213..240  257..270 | 1.11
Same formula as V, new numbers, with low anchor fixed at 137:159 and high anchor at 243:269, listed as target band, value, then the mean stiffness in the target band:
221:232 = 6.1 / 10.1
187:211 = 1.9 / 22.8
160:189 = -1.1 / 27.6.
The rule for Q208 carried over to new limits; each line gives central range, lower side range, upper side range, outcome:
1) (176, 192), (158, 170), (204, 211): -2.7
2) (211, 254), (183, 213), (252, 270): 4.4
